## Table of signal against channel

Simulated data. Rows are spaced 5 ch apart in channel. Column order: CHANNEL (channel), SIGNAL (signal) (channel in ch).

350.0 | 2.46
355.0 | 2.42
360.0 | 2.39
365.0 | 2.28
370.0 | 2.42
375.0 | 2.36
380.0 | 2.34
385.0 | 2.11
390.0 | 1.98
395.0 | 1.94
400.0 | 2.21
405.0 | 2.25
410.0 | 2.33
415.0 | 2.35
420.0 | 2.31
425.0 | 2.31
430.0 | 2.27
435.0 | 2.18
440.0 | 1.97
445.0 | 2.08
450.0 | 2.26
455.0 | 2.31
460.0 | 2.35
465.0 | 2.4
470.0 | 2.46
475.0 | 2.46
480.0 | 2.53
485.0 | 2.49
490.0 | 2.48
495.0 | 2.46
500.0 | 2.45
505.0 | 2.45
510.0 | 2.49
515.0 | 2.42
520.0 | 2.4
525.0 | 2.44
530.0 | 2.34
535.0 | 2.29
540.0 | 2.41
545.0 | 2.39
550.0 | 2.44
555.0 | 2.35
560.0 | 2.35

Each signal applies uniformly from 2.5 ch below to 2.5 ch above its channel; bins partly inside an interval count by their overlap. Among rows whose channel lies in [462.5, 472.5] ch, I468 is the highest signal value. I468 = 2.46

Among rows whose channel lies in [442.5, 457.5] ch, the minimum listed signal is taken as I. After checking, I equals 2.08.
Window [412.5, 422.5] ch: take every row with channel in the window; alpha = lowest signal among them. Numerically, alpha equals 2.31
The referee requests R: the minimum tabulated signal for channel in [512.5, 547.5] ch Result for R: 2.29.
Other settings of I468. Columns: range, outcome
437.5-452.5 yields 2.26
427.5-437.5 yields 2.27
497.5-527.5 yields 2.49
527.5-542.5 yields 2.41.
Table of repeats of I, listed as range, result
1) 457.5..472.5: 2.35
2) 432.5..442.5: 1.97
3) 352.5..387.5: 2.11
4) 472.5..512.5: 2.45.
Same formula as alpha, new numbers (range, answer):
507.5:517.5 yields 2.42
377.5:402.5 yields 1.94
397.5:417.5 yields 2.21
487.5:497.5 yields 2.46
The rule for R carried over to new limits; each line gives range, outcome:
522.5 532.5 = 2.34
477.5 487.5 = 2.49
